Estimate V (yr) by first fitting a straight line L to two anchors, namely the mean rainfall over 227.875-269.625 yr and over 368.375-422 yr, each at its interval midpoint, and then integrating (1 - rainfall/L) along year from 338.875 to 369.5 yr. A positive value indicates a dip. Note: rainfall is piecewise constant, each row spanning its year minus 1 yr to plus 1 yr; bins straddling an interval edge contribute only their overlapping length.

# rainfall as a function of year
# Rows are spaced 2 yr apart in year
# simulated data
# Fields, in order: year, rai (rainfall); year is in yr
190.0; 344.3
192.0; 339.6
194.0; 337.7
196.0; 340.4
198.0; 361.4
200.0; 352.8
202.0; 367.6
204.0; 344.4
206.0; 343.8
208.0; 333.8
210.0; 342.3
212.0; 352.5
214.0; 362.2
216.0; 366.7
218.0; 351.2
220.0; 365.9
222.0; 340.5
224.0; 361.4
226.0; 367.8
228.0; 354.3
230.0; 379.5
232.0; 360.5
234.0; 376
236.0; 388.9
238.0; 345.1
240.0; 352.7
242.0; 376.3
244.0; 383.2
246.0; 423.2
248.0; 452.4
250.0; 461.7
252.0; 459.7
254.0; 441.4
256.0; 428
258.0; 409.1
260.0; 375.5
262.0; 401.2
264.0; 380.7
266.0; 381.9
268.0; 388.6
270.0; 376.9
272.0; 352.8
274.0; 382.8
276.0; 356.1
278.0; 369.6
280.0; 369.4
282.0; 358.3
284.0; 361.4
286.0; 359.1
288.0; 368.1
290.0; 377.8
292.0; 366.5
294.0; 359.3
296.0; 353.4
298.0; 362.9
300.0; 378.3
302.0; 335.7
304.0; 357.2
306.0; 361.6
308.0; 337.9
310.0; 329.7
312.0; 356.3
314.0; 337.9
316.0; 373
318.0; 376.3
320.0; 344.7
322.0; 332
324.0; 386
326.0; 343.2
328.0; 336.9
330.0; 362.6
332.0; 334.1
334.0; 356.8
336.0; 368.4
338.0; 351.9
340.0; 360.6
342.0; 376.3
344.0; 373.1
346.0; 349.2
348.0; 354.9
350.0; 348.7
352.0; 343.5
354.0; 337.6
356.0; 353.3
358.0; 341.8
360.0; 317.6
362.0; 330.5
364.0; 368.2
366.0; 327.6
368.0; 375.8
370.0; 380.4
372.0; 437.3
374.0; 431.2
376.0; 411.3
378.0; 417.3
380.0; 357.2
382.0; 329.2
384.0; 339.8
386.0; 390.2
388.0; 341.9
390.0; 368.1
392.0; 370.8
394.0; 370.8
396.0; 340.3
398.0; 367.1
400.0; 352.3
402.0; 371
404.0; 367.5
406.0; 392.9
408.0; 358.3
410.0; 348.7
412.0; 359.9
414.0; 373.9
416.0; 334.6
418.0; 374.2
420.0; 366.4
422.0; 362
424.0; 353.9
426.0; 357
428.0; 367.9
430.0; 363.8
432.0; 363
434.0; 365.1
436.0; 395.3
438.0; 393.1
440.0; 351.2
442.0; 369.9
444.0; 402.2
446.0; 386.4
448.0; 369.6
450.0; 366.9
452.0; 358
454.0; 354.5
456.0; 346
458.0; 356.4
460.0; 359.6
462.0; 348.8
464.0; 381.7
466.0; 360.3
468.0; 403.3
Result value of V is 2.21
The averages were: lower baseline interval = 397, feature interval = 351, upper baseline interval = 371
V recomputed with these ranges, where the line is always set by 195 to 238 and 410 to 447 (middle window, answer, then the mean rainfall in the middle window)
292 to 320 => 0.52 yr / 355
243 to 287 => -4.19 yr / 394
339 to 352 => 0.18 yr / 359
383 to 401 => 0.31 yr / 360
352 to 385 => 0.00 yr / 365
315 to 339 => 0.51 yr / 355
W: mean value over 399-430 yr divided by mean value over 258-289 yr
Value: 0.97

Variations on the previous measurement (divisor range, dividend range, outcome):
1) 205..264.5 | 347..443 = 0.96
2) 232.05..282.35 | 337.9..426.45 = 0.93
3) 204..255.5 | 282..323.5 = 0.95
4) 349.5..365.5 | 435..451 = 1.11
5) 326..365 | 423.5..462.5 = 1.05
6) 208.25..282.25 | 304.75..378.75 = 0.95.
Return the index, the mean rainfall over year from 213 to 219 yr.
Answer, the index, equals 360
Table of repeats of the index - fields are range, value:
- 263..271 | 382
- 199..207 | 352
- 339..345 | 370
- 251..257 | 443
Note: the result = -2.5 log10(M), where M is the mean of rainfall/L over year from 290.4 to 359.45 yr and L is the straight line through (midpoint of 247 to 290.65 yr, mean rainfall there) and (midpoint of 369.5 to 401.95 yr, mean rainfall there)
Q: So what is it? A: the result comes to 0.09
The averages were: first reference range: 392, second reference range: 375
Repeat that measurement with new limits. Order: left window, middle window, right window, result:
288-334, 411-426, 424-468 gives 0.015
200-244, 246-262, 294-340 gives -0.201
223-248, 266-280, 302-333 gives -0.022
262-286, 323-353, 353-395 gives 0.036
